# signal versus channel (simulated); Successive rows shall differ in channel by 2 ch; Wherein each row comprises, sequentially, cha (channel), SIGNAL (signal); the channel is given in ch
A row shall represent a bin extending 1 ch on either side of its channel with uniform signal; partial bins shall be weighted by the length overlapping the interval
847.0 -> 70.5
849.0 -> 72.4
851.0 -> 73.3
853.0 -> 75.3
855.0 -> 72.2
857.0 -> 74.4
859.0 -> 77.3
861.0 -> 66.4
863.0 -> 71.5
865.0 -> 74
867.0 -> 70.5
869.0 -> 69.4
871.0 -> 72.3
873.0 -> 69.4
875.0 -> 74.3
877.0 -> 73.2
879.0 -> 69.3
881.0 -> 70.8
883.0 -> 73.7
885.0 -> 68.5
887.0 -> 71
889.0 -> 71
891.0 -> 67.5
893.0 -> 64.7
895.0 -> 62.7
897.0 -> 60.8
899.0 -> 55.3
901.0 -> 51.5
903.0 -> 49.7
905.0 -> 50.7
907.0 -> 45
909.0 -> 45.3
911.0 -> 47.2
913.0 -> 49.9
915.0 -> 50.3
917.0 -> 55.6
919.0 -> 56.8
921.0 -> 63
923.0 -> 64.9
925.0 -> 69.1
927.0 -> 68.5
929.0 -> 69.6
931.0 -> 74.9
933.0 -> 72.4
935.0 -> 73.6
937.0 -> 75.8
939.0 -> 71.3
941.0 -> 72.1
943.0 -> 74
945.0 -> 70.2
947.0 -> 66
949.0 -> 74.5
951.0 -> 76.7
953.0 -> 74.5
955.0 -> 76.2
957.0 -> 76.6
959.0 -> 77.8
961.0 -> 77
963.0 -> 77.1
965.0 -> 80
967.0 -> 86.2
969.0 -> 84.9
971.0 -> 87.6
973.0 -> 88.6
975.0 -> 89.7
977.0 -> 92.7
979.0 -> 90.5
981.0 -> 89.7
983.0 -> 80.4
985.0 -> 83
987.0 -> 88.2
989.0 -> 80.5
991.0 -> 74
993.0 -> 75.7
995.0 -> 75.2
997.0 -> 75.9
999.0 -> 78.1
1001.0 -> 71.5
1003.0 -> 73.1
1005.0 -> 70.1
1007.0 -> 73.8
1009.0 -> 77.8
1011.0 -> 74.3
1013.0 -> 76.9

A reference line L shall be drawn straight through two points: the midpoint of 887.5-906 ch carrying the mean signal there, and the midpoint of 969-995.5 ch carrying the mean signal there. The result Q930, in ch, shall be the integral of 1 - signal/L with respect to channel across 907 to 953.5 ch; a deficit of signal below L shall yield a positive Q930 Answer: 2.9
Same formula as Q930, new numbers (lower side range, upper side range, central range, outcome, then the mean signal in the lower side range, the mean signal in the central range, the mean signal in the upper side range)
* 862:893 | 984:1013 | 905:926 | 5.3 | 70.9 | 54.5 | 76.5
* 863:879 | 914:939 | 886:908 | 3.2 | 71.7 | 59.1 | 66.4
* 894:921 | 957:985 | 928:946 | -1.4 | 52.8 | 72.7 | 84.4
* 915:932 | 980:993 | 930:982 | -3.7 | 64.4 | 78.9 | 82.1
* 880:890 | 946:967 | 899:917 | 5.7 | 71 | 49.4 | 76.1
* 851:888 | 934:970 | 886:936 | 9.1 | 71.9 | 60.4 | 75.8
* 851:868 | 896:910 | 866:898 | -4.1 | 72.7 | 69.3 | 51.2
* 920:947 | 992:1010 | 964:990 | -4.7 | 70.5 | 86.3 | 74.6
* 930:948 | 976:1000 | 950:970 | -0.6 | 72.3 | 78.7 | 82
